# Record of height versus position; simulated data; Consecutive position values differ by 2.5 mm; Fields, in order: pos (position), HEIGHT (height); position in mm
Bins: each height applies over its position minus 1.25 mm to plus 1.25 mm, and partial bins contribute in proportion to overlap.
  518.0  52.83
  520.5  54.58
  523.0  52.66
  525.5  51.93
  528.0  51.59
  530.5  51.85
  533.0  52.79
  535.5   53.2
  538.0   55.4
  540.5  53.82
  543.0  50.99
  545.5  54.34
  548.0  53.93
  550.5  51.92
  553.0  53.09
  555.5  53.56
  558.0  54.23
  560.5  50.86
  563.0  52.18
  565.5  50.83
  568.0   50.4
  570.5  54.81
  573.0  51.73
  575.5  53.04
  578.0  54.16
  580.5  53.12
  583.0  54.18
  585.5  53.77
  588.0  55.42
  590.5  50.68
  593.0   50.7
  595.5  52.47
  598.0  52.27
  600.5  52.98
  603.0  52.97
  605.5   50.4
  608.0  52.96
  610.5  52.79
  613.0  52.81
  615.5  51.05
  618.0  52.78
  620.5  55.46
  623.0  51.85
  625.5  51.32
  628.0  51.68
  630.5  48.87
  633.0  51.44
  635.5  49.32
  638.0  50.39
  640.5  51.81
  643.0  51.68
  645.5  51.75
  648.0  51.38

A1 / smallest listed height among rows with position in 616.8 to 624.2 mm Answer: 51.85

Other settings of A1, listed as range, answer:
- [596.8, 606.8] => 50.4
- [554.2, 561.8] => 50.86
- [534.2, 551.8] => 50.99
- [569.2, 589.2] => 51.73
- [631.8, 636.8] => 49.32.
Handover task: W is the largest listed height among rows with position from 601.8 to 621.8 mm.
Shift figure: 55.46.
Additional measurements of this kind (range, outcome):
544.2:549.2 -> 54.34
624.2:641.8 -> 51.81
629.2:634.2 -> 51.44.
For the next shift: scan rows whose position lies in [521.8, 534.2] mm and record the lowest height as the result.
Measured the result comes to 51.59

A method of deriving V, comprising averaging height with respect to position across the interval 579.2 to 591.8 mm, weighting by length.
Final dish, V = 53.4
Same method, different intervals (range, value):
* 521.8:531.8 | 52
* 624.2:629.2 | 51.5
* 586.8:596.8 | 52.3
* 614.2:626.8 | 52.5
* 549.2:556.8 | 52.9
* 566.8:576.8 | 52.5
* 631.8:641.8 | 50.7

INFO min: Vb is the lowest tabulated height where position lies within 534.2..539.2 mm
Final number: 53.2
